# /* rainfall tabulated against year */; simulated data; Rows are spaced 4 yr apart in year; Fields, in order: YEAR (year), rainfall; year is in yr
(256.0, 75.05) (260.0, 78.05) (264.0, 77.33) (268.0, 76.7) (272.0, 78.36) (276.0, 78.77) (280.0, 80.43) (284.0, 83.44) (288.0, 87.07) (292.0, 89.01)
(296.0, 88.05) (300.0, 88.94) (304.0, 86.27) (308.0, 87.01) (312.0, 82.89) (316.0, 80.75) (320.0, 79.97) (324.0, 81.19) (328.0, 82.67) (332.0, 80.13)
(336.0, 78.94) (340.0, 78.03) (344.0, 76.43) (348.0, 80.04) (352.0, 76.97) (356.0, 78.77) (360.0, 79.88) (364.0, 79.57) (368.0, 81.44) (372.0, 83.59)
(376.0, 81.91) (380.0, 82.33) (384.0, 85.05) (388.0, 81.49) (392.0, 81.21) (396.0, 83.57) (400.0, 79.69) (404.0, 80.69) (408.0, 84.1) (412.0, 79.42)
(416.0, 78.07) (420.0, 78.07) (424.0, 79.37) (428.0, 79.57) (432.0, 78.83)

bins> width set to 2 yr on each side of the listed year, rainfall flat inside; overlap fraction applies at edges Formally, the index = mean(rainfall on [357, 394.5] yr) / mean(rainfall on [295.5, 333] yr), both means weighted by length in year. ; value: 1.0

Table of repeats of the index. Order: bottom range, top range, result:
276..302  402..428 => 0.93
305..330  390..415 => 0.98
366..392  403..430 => 0.97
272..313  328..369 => 0.93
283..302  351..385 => 0.93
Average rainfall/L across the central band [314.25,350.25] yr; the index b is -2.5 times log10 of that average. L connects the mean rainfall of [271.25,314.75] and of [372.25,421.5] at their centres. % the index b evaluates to 0.05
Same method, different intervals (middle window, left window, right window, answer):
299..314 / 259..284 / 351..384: -0.09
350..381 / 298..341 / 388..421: 0.01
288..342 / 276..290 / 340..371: -0.03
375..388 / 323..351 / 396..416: -0.03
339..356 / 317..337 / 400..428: 0.03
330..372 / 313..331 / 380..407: 0.03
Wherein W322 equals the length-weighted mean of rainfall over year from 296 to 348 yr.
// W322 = 82.1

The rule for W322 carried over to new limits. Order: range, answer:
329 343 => 79.1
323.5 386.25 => 80.4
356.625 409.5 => 81.8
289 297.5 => 88.4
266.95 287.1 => 80.1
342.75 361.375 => 78.4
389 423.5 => 80.6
